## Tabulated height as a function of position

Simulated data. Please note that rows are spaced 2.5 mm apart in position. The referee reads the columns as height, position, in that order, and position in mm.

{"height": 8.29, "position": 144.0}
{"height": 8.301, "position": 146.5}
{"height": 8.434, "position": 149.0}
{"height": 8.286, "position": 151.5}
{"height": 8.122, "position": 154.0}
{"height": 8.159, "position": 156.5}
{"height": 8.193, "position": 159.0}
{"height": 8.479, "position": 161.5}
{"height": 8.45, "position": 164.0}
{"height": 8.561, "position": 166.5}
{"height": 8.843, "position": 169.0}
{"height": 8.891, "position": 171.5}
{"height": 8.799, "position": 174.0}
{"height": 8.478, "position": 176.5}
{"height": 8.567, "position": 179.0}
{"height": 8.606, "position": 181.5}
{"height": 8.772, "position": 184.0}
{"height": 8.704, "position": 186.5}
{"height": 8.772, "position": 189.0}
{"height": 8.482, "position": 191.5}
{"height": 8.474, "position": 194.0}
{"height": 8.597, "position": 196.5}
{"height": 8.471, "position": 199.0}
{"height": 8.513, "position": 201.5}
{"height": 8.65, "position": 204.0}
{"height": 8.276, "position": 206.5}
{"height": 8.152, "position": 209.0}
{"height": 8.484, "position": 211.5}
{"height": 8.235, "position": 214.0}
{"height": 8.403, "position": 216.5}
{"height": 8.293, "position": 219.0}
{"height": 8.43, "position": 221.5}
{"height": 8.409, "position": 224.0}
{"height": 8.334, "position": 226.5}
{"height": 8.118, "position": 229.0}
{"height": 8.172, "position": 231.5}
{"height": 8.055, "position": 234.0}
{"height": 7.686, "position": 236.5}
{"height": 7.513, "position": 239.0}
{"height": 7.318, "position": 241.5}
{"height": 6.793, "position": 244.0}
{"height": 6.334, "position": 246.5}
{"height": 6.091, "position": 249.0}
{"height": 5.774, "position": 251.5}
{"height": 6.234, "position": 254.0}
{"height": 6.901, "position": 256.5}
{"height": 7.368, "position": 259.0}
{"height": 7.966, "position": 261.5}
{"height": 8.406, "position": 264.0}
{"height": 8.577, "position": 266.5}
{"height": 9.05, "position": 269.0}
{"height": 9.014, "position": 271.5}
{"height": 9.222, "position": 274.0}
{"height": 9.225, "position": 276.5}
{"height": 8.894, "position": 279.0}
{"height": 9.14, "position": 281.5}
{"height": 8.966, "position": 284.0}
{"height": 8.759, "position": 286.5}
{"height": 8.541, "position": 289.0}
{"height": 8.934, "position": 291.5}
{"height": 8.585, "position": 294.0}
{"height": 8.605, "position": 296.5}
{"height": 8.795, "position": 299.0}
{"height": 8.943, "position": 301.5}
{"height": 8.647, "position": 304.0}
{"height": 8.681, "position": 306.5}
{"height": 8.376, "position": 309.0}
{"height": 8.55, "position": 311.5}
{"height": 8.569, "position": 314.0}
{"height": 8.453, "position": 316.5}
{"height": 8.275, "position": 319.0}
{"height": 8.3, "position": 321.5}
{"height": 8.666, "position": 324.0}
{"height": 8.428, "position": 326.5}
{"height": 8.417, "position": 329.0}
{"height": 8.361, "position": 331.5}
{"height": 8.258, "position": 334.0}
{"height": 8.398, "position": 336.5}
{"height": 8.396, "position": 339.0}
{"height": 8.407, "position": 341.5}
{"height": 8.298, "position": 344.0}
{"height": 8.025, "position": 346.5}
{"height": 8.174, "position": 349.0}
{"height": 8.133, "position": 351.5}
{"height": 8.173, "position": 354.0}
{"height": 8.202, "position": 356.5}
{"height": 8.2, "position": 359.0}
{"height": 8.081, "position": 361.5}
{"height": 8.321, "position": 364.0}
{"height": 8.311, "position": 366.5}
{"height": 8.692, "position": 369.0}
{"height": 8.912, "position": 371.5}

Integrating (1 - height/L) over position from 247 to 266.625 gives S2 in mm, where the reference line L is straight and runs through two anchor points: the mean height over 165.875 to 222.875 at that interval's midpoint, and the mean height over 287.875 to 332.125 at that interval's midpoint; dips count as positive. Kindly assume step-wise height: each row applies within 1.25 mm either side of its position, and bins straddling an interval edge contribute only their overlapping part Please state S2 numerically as 3.4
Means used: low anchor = 8.54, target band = 7.05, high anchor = 8.57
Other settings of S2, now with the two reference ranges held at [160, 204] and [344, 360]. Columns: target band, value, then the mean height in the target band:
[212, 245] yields 1.9 mm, 8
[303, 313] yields -0.3 mm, 8.56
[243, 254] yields 2.9 mm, 6.23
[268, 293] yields -1.8 mm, 8.97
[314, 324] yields -0.2 mm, 8.41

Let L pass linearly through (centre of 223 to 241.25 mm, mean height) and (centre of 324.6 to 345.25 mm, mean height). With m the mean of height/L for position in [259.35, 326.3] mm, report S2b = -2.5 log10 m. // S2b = -0.06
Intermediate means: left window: 8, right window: 8.38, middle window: 8.68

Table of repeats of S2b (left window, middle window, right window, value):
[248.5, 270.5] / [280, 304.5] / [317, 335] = -0.116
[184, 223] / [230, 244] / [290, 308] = 0.120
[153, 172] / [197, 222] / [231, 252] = -0.102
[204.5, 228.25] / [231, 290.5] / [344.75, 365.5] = 0.049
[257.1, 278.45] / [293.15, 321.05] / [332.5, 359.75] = -0.023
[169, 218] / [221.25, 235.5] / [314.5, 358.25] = 0.034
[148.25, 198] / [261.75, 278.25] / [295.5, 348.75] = -0.046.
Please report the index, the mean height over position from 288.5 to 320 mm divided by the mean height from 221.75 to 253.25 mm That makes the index 1.2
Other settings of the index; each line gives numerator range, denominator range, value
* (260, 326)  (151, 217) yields 1.02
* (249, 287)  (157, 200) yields 0.95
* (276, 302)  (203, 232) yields 1.06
